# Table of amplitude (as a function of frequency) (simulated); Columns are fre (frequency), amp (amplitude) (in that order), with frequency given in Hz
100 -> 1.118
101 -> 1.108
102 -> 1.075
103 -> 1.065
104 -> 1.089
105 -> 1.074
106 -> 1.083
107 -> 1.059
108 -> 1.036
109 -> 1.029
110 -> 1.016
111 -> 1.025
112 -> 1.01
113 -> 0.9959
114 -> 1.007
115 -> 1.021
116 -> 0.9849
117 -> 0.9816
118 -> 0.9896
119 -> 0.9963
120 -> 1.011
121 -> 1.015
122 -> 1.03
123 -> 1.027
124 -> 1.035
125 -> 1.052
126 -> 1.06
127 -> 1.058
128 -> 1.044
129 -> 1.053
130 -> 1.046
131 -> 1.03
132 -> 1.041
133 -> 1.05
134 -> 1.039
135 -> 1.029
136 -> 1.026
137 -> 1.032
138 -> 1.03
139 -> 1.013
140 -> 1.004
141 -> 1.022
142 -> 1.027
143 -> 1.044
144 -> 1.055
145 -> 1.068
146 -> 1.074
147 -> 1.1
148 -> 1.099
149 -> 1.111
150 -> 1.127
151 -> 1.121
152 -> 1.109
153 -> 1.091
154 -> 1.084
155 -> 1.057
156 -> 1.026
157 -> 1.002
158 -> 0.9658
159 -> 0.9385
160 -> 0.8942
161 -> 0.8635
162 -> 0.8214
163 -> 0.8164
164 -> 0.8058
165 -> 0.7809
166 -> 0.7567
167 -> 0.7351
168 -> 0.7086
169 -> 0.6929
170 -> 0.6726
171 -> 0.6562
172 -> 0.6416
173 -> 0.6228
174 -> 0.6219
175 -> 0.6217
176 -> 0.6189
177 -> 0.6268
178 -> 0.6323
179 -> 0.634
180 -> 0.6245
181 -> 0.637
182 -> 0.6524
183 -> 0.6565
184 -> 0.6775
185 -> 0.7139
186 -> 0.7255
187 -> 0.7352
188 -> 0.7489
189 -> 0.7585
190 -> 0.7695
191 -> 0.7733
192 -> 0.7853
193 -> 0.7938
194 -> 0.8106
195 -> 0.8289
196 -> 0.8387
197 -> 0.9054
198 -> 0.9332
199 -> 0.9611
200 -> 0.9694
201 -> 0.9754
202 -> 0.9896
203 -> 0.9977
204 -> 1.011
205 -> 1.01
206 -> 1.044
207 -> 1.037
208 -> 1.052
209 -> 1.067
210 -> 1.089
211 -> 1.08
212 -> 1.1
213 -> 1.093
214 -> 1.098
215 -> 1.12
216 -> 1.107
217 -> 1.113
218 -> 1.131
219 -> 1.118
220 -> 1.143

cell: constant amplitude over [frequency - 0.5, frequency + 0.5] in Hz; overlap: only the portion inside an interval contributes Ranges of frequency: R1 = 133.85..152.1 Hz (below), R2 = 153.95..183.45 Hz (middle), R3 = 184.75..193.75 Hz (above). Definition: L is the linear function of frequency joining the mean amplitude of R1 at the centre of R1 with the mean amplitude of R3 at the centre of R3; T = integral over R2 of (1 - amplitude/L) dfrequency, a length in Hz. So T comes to 4.6 Hz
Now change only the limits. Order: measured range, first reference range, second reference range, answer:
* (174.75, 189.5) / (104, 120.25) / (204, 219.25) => 5.4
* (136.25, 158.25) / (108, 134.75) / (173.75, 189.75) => -4.7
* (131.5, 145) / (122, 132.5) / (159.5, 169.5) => -0.9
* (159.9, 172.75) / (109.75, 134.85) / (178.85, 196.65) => 1.2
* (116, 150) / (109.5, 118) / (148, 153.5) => 0.6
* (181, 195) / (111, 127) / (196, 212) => 3.7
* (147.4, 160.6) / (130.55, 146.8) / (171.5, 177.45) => -2.8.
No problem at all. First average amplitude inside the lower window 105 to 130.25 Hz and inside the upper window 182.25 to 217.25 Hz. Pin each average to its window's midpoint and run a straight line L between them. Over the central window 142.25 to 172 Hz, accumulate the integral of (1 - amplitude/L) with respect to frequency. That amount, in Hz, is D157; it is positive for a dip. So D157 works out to 1.3 Hz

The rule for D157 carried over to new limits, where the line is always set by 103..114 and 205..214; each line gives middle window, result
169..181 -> 4.8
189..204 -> 2.6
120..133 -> 0.1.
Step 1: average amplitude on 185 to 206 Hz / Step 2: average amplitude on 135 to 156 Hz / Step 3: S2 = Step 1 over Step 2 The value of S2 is 0.82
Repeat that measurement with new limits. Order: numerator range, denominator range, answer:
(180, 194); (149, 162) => 0.71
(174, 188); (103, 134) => 0.64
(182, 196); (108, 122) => 0.75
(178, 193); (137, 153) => 0.66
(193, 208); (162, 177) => 1.36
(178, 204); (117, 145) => 0.77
